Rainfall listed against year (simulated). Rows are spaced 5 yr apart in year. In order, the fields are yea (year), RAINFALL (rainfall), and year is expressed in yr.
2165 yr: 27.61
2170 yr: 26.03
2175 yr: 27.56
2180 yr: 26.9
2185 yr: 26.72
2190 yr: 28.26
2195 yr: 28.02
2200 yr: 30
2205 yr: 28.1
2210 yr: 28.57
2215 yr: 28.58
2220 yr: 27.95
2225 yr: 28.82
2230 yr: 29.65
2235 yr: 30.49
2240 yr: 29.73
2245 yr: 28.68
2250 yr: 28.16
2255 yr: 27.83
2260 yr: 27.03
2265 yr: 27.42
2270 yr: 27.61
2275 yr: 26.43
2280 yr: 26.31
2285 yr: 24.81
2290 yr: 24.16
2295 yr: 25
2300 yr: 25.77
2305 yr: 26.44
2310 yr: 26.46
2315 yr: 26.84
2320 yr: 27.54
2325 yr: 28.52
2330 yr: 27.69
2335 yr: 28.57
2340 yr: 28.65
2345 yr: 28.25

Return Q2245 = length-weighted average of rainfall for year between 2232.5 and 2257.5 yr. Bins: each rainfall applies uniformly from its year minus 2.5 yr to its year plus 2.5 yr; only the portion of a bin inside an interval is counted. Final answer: 29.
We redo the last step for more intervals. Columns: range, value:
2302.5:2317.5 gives 26.6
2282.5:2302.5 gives 24.9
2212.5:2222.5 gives 28.3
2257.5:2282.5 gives 27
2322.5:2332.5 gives 28.1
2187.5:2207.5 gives 28.6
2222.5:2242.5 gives 29.7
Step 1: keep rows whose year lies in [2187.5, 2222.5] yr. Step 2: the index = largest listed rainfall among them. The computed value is 30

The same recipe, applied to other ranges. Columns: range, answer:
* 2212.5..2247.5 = 30.49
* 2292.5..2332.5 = 28.52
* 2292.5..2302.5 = 25.77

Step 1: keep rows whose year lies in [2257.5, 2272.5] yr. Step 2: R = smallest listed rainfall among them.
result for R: 27.03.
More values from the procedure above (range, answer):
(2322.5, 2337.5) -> 27.69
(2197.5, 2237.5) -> 27.95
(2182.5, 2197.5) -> 26.72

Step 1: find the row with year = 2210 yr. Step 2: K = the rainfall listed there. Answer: 28.57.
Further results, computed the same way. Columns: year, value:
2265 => 27.42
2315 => 26.84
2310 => 26.46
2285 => 24.81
